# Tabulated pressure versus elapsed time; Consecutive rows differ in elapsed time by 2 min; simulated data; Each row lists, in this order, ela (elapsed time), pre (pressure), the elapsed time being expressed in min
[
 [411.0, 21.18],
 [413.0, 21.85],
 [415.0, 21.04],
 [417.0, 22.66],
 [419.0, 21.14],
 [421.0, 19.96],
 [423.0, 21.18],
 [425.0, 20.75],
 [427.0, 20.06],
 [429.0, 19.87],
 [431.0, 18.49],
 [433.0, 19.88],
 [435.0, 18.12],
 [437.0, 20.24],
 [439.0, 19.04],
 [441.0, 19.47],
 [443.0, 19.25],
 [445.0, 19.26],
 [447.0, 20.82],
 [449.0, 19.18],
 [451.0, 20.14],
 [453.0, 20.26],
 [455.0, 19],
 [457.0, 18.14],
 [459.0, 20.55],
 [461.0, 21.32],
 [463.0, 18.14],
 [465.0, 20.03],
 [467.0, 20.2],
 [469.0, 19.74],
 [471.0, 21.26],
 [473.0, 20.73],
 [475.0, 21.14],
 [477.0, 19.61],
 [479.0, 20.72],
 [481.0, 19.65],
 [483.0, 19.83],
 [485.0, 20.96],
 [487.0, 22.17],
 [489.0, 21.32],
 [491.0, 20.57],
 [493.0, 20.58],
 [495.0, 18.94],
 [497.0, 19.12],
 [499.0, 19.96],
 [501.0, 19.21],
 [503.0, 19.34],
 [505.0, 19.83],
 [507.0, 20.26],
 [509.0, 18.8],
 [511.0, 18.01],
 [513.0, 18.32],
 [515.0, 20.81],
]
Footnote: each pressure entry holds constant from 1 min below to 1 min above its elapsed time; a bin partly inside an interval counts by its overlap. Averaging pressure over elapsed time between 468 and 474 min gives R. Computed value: 20.6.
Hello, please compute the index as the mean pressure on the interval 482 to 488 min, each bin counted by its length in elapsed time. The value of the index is 21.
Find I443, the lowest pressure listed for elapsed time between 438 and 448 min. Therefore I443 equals 19.04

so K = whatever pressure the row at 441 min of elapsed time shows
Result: 19.47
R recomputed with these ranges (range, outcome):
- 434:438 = 19.2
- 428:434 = 19.4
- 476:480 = 20.2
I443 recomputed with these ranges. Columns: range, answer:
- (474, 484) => 19.61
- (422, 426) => 20.75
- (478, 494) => 19.65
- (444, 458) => 18.14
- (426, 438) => 18.12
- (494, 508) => 18.94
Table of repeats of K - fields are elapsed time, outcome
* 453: 20.26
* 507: 20.26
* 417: 22.66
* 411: 21.18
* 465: 20.03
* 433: 19.88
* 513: 18.32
